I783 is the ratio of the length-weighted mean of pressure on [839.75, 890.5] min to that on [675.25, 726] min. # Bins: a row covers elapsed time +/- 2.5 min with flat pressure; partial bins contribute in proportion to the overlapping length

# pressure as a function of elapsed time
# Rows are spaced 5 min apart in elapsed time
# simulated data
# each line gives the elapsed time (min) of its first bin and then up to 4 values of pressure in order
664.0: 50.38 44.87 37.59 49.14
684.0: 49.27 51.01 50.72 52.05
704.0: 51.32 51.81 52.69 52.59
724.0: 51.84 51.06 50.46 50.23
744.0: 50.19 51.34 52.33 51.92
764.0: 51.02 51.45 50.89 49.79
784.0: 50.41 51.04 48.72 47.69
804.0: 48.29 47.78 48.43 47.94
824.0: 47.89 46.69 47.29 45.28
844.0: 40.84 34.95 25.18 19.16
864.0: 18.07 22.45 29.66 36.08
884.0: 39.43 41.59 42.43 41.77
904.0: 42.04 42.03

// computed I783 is 0.6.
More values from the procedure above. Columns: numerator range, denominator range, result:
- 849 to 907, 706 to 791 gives 0.64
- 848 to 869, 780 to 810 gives 0.48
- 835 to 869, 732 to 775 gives 0.60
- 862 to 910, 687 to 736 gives 0.69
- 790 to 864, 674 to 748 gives 0.83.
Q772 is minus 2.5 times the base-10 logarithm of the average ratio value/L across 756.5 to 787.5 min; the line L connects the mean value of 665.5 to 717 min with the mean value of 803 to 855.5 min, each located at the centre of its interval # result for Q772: -0.11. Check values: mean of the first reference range 49.1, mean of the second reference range 43.9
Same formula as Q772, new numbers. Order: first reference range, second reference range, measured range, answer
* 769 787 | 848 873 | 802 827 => -0.24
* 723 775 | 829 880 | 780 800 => -0.13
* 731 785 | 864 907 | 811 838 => -0.11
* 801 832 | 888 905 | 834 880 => 0.41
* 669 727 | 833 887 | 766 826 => -0.25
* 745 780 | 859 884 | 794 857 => -0.18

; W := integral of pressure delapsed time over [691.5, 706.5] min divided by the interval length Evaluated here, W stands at 51.4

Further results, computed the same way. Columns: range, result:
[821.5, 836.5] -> 47.3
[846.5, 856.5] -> 30.1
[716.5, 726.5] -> 52.2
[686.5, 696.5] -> 50.9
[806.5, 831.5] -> 47.7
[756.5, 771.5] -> 51.5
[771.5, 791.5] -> 50.5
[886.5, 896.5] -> 42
